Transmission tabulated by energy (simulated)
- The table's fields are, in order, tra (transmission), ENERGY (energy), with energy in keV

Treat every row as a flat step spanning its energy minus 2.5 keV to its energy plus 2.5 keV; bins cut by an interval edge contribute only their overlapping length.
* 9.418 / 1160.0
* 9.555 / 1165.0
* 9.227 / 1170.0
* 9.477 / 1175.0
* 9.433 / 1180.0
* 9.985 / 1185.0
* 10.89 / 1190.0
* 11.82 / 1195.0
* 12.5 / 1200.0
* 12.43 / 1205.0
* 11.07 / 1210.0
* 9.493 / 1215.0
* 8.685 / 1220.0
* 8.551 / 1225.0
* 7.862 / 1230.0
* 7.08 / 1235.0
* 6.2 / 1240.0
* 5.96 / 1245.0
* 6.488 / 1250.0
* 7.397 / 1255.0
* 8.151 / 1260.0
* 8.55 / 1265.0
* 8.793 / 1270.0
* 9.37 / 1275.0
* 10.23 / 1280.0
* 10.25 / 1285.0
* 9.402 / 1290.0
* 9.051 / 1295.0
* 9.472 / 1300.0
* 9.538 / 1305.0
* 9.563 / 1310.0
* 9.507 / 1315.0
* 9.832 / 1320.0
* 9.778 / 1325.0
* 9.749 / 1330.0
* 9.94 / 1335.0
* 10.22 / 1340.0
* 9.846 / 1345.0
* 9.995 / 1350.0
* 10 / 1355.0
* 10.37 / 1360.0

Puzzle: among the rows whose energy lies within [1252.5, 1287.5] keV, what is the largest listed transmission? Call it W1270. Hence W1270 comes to 10.25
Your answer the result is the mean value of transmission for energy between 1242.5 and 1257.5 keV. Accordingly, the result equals 6.62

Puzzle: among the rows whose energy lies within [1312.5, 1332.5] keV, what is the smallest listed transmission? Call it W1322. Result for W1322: 9.507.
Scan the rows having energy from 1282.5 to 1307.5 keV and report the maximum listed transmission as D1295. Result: 10.25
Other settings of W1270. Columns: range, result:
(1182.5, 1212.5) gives 12.5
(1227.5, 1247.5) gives 7.862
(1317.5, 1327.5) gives 9.832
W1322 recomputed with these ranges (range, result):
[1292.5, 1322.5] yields 9.051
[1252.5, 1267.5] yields 7.397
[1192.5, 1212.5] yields 11.07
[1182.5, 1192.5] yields 9.985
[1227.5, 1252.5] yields 5.96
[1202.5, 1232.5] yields 7.862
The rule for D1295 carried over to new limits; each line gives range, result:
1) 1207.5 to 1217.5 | 11.07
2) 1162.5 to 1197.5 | 11.82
